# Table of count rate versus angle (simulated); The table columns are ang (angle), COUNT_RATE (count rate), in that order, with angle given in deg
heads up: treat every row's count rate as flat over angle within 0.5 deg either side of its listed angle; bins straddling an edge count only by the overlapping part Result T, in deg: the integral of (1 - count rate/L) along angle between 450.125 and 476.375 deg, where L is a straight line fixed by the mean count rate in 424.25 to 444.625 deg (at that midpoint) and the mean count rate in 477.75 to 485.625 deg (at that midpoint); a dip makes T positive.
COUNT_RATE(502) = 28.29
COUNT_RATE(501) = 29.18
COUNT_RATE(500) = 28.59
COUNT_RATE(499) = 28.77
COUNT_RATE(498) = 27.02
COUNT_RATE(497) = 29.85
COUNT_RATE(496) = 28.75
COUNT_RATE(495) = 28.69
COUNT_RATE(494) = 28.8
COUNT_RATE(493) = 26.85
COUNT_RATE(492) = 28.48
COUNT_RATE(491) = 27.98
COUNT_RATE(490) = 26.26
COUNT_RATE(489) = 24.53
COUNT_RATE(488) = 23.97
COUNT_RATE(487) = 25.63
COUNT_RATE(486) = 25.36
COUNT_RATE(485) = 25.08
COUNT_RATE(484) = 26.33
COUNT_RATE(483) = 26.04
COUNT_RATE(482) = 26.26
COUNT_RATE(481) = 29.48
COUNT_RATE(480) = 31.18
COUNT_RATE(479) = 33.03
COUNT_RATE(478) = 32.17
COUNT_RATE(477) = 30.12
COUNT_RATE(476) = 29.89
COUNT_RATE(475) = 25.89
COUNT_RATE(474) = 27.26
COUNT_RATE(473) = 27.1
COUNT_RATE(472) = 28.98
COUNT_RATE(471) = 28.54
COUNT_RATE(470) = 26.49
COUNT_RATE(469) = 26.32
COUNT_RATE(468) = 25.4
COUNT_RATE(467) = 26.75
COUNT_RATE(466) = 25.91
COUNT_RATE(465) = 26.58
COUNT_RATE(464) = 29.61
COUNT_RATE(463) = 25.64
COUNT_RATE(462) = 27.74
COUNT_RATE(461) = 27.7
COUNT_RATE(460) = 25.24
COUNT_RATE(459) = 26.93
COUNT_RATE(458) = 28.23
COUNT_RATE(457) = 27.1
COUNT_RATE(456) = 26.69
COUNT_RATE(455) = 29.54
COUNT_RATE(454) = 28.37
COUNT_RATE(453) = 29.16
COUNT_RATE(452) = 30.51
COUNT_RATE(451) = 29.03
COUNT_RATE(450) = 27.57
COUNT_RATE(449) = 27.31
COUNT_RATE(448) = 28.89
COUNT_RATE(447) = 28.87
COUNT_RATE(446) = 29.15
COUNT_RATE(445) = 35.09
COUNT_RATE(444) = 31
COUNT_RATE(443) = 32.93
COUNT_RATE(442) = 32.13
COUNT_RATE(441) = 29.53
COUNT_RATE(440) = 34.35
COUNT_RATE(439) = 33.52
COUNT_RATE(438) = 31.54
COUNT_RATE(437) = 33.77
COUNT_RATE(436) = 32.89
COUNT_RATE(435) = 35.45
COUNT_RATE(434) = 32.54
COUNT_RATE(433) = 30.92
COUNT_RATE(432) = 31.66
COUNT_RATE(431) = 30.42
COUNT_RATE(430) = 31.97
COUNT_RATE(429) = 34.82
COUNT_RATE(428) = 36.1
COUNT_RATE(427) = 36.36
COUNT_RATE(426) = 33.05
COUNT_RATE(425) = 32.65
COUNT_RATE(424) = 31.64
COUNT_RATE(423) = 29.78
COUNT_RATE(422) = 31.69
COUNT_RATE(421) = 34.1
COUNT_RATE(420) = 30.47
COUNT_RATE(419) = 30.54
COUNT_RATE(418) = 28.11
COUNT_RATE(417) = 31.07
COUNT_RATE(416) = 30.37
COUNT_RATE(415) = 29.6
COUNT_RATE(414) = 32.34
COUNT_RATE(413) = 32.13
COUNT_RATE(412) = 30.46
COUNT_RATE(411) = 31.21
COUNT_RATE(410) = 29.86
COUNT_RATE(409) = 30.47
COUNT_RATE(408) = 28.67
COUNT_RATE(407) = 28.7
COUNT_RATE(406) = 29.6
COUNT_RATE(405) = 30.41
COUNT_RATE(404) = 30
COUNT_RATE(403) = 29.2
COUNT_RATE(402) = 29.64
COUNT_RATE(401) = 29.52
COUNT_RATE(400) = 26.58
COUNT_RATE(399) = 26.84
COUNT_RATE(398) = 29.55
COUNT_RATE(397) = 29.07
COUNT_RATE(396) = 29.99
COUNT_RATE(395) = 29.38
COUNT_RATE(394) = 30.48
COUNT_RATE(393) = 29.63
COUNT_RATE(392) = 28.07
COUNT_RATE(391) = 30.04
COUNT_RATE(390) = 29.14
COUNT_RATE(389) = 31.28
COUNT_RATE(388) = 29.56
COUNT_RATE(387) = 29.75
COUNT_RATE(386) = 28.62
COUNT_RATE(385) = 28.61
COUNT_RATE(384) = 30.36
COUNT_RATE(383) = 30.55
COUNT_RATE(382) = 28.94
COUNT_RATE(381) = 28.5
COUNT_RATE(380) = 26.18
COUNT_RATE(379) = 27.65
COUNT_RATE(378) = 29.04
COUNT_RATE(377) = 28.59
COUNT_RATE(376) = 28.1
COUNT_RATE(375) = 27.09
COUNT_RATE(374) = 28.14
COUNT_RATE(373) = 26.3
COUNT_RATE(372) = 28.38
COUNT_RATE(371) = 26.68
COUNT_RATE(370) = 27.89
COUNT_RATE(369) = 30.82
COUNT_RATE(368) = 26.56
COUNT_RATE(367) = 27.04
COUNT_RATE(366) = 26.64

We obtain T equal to 2.32 deg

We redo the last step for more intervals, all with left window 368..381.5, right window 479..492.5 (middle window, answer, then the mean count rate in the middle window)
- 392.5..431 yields -4.4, 30.7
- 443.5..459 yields -1.0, 29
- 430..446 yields -3.0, 32.4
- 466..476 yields 0.0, 27.1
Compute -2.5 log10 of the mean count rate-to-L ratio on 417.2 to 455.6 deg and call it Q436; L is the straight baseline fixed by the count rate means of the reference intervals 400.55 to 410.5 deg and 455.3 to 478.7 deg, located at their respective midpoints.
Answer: -0.105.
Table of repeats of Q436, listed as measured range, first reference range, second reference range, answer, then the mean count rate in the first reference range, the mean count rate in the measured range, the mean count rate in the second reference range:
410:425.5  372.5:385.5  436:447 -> -0.01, 28.3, 31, 32.2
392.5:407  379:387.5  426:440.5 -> 0.04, 28.9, 29.3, 33.3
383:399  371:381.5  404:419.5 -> -0.03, 27.7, 29.5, 30.2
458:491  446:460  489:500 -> 0.03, 28.2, 27.3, 28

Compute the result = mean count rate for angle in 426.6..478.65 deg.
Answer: 29.8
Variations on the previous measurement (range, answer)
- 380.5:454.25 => 30.6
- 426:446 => 32.9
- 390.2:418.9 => 29.7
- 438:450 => 31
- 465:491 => 27.4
